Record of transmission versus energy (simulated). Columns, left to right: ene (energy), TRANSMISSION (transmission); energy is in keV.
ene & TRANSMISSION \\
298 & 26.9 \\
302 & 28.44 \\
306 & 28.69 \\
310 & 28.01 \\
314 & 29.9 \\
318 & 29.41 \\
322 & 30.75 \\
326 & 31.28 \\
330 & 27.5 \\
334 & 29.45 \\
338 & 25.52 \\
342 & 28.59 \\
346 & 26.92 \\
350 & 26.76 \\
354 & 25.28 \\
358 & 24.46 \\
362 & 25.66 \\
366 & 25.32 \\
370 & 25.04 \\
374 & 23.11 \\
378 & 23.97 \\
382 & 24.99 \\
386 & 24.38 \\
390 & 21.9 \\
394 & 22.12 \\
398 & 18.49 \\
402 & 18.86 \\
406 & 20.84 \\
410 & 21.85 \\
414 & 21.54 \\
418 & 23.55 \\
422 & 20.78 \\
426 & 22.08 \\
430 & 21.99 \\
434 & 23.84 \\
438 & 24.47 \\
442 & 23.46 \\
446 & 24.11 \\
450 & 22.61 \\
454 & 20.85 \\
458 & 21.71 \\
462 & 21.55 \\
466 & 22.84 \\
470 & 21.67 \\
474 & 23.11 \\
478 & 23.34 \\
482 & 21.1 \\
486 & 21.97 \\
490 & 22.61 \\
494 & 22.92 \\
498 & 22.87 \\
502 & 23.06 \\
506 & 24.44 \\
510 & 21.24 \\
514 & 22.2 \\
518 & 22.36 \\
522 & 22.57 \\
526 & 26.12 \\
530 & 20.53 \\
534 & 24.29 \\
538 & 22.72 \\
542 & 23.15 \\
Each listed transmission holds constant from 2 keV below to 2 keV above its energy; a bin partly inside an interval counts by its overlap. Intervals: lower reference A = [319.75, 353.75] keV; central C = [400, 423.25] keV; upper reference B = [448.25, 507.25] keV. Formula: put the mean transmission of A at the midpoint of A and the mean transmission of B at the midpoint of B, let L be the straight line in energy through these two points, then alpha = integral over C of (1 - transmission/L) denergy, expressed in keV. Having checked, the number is 3.6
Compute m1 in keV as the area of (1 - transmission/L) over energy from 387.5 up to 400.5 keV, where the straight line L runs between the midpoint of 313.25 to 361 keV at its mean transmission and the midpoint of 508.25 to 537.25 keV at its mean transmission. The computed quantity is 2.7 keV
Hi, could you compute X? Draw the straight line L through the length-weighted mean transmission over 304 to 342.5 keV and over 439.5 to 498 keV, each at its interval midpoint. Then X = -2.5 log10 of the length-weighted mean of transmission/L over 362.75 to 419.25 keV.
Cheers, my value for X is 0.15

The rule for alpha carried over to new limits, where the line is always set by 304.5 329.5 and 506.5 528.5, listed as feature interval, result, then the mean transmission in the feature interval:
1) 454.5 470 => 1.8 keV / 21.9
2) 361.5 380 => 2.2 keV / 24.5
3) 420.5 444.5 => 2.7 keV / 22.8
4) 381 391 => 1.3 keV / 23.8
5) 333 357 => 1.5 keV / 26.9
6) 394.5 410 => 3.9 keV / 20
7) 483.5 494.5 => 0.7 keV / 22.4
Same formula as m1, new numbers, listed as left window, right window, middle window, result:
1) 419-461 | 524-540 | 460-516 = 1.28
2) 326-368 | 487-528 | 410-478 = 5.48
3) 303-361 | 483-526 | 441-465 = 1.94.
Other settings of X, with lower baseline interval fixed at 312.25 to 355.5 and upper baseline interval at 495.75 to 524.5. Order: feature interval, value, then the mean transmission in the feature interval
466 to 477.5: 0.06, 22.6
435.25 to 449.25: 0.05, 23.9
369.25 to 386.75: 0.11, 24.2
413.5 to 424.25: 0.17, 22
